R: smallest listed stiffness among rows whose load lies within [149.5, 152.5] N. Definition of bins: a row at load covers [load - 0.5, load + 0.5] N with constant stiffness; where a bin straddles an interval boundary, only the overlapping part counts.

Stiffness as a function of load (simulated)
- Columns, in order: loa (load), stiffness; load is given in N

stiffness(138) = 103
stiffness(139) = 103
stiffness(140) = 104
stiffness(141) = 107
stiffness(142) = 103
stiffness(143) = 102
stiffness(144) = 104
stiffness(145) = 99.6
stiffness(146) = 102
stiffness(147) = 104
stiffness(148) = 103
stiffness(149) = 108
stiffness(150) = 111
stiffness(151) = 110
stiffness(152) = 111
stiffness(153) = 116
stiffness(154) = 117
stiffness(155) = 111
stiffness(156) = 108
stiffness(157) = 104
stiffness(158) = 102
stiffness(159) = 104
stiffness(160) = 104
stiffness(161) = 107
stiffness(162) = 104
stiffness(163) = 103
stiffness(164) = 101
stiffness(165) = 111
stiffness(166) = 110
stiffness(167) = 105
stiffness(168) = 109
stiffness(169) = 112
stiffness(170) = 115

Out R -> 110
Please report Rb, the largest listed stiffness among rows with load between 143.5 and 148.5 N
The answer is 104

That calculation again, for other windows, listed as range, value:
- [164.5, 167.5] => 111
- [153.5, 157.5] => 117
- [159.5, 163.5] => 107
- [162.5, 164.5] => 103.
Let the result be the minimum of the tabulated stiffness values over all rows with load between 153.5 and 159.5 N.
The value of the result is 102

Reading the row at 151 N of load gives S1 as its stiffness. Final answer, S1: 110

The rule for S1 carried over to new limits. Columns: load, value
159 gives 104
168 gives 109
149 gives 108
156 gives 108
